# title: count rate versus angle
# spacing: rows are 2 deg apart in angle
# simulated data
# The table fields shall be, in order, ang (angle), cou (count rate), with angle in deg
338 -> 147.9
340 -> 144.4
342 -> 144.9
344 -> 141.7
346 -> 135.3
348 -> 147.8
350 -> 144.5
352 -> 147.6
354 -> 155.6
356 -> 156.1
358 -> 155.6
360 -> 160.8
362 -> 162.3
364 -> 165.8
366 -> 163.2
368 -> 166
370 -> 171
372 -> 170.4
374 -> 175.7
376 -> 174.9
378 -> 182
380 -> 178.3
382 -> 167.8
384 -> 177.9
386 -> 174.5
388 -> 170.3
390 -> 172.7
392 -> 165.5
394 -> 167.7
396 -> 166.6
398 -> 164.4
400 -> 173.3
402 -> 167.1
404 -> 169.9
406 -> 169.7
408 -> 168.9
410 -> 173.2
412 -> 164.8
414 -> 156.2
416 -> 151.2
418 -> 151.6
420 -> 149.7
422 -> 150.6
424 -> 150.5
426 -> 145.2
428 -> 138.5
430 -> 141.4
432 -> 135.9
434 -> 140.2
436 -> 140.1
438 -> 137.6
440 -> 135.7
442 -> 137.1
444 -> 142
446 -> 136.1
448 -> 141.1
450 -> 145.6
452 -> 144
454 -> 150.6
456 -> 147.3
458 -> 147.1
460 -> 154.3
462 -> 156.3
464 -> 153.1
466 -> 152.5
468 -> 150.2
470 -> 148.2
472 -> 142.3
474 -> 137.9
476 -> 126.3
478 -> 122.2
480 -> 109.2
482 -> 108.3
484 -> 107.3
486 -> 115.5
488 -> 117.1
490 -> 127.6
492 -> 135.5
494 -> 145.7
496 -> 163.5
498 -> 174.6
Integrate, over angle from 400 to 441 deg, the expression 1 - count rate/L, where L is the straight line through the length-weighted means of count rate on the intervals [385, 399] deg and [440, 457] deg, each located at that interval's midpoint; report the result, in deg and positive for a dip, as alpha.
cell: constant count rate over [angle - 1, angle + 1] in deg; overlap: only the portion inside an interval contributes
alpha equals 0.9 deg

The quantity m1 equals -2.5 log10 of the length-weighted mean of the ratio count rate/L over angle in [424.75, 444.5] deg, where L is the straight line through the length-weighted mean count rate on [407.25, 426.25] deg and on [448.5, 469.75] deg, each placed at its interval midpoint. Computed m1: 0.11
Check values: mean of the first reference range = 156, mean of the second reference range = 150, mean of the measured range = 139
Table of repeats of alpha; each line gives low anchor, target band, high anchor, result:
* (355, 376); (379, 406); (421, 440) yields -2.60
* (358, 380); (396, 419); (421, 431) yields -1.75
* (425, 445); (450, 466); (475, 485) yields -2.98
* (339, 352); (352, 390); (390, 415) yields -3.34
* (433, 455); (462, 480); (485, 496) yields -0.67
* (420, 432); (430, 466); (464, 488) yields -1.57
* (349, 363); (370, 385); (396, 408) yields -1.28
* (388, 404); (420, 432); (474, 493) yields 0.55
